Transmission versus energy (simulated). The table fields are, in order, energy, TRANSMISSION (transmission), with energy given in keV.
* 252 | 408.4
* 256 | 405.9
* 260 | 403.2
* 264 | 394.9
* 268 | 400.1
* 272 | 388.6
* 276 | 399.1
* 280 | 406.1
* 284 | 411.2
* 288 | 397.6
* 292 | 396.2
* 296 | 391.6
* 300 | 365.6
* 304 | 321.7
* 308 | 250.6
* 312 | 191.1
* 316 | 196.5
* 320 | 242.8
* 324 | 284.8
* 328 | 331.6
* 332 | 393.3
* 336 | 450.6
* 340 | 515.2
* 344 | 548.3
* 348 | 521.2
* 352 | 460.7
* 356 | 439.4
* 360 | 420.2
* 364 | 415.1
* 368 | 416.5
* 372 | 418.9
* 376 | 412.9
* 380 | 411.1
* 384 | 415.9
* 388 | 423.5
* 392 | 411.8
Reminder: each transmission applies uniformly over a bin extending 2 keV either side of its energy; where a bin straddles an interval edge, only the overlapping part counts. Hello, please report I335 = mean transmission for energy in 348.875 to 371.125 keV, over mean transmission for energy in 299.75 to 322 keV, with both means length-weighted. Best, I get 1.7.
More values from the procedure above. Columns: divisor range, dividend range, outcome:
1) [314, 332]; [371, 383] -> 1.49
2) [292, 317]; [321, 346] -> 1.38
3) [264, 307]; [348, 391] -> 1.11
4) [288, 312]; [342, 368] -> 1.38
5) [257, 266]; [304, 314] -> 0.60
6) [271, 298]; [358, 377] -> 1.04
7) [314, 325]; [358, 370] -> 1.76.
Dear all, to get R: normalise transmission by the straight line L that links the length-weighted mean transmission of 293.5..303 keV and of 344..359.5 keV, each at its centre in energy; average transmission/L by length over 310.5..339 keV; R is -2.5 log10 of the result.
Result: 0.36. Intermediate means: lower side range 374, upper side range 478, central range 308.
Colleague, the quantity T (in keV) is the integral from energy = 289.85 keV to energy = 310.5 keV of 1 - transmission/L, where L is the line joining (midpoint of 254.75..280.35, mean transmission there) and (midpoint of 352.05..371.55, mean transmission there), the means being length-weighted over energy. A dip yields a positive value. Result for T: 3.4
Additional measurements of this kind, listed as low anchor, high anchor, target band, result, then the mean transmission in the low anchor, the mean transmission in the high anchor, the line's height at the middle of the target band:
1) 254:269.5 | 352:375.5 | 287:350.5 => 8.0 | 401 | 425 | 414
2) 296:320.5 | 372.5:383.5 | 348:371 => -3.9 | 273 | 413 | 376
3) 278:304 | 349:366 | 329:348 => -2.2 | 389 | 439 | 425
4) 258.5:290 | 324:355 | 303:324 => 9.2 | 400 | 448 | 429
